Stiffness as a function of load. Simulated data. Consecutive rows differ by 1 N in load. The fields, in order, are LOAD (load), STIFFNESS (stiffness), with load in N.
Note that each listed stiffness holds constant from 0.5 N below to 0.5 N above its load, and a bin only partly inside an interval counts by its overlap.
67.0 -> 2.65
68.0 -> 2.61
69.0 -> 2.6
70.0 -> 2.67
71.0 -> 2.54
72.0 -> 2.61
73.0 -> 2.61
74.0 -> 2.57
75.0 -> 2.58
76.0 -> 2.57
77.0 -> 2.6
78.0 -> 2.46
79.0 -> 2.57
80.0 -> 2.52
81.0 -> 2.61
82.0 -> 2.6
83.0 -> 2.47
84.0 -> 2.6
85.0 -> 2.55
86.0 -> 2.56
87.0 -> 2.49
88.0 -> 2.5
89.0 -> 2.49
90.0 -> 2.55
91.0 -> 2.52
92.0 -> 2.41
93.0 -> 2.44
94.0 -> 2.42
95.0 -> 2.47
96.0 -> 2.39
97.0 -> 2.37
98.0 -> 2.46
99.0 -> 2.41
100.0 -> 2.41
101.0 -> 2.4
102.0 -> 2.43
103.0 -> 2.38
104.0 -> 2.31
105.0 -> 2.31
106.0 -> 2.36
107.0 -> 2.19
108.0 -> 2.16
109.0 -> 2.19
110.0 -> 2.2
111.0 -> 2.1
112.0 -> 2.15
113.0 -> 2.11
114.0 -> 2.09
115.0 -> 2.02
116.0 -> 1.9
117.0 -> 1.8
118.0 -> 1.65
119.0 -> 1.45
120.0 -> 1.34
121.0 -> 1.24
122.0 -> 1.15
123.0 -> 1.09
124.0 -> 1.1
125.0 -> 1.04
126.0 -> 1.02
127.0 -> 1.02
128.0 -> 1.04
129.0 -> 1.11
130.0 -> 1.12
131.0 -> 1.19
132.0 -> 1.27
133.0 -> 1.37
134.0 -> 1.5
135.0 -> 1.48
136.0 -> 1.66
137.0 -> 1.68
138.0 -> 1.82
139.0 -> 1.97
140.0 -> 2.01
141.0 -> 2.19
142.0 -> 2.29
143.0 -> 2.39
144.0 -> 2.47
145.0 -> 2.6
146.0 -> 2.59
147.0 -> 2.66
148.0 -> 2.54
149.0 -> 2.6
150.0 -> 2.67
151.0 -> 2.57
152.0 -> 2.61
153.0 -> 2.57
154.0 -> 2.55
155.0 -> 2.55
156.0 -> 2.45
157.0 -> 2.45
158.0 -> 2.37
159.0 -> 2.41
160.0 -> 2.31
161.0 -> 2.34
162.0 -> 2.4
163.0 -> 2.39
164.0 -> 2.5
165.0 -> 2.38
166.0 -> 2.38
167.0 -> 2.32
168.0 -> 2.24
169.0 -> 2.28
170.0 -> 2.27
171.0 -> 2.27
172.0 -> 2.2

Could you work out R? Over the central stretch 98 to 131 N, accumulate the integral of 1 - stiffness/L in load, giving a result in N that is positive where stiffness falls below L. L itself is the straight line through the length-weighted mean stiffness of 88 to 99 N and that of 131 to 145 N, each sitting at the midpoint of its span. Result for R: 6.1 N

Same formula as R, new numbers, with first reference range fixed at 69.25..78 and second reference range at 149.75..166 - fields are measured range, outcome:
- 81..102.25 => 0.69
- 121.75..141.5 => 8.73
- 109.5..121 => 3.02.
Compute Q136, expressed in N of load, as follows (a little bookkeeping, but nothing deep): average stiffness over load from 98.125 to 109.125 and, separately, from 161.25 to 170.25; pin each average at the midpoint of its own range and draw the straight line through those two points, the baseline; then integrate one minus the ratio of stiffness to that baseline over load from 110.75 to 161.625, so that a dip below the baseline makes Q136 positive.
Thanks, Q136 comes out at 9.30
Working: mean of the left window 2.33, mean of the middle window 1.92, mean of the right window 2.35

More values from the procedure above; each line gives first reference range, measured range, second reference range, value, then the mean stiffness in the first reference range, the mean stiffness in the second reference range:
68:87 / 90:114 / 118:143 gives -3.3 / 2.57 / 1.45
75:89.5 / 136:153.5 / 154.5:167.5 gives 0.6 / 2.54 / 2.4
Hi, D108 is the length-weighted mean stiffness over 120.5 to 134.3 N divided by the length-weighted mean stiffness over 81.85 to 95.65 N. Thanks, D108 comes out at 0.5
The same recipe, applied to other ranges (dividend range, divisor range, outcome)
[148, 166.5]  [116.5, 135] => 1.97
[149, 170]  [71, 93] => 0.96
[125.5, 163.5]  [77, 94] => 0.82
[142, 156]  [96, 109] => 1.09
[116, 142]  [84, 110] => 0.60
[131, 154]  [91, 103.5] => 0.89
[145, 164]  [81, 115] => 1.05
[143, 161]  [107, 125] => 1.45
